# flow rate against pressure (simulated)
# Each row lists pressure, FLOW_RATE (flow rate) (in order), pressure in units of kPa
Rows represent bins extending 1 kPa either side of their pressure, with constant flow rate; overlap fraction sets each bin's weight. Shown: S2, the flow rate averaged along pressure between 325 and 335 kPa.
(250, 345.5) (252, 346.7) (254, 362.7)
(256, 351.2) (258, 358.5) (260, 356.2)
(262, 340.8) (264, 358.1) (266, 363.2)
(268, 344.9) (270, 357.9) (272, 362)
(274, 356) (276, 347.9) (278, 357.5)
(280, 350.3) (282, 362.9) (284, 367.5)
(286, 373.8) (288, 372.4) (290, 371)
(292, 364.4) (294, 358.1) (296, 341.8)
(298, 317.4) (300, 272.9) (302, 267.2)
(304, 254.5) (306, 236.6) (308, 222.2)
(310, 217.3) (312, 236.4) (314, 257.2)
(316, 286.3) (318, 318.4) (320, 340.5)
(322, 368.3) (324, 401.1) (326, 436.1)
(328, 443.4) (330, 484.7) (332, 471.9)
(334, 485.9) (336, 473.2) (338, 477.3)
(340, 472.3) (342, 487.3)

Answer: 464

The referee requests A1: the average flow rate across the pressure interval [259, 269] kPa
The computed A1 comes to 353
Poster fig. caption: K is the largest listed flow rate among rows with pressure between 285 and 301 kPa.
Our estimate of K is 373.8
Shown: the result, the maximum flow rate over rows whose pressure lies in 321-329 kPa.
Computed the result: 443.4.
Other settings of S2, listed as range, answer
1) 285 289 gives 373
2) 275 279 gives 353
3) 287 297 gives 362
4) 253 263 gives 354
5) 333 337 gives 480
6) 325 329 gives 440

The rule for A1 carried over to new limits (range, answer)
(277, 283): 357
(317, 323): 342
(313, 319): 287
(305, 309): 229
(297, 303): 286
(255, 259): 355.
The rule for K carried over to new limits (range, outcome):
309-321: 340.5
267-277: 362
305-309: 236.6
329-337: 485.9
